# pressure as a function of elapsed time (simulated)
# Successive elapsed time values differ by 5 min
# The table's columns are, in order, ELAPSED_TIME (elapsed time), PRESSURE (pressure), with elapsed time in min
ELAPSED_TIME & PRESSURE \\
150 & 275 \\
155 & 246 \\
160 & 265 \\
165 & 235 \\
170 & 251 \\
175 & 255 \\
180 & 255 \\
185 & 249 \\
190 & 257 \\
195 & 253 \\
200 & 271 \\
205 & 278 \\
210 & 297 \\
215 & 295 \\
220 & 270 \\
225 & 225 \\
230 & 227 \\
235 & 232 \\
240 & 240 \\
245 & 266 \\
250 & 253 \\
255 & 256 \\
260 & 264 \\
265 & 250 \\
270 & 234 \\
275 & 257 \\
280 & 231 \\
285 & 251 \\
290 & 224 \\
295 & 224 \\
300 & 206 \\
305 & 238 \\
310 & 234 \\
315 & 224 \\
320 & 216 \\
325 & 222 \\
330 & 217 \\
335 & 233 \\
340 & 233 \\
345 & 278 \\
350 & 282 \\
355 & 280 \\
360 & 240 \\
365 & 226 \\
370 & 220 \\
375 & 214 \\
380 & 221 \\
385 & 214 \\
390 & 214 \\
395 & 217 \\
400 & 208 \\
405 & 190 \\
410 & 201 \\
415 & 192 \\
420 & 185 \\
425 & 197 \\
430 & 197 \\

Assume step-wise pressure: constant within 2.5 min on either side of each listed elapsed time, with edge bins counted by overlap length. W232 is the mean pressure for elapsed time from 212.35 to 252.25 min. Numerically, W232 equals 251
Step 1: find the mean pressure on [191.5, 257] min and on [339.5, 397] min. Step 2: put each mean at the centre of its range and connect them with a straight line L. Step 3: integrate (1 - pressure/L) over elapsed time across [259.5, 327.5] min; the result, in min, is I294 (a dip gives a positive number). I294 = 4.2 min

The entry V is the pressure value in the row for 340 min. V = 233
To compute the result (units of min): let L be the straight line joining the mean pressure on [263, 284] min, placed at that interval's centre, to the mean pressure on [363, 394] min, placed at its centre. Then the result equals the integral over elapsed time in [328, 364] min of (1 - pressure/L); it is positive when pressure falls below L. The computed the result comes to -4.1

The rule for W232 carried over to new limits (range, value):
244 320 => 239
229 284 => 247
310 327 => 223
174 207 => 260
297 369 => 237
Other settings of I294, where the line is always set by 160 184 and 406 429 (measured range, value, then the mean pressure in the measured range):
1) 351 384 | -4.7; 235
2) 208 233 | -2.3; 262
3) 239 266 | -2.8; 256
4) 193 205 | -1.0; 266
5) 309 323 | -0.4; 224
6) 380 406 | -1.5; 211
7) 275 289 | -1.0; 242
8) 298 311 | -0.4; 226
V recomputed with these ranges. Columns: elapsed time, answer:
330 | 217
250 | 253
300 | 206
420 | 185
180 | 255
